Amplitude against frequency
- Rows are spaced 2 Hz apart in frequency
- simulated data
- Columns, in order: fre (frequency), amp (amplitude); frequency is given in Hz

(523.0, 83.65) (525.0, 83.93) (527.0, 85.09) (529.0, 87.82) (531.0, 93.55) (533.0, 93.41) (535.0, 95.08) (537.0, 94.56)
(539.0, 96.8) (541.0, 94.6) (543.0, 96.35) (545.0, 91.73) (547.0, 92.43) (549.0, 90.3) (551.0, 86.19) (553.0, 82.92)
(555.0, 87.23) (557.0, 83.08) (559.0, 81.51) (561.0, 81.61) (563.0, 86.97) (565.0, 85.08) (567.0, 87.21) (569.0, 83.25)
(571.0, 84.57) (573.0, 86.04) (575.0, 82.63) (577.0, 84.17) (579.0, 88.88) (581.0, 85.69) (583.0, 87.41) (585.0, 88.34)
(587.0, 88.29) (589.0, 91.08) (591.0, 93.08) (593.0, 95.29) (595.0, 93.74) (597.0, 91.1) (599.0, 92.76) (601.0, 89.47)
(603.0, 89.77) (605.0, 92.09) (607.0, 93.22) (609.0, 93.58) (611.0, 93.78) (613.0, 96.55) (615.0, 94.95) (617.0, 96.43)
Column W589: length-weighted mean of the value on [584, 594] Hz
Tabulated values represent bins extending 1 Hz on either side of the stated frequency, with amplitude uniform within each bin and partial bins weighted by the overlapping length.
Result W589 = 91.2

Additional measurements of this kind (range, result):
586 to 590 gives 89.7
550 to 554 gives 84.6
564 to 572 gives 85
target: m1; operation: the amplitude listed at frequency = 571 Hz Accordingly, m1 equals 84.57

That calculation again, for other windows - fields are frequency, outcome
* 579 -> 88.88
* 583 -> 87.41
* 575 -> 82.63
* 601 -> 89.47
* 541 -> 94.6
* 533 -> 93.41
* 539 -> 96.8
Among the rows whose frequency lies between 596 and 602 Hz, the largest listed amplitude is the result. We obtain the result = 92.76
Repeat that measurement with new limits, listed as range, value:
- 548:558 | 90.3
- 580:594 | 95.29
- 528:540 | 96.8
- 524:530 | 87.82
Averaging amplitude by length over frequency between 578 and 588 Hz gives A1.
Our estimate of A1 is 87.7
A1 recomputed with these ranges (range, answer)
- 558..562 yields 81.6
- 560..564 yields 84.3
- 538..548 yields 94.4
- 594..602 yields 91.8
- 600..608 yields 91.1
